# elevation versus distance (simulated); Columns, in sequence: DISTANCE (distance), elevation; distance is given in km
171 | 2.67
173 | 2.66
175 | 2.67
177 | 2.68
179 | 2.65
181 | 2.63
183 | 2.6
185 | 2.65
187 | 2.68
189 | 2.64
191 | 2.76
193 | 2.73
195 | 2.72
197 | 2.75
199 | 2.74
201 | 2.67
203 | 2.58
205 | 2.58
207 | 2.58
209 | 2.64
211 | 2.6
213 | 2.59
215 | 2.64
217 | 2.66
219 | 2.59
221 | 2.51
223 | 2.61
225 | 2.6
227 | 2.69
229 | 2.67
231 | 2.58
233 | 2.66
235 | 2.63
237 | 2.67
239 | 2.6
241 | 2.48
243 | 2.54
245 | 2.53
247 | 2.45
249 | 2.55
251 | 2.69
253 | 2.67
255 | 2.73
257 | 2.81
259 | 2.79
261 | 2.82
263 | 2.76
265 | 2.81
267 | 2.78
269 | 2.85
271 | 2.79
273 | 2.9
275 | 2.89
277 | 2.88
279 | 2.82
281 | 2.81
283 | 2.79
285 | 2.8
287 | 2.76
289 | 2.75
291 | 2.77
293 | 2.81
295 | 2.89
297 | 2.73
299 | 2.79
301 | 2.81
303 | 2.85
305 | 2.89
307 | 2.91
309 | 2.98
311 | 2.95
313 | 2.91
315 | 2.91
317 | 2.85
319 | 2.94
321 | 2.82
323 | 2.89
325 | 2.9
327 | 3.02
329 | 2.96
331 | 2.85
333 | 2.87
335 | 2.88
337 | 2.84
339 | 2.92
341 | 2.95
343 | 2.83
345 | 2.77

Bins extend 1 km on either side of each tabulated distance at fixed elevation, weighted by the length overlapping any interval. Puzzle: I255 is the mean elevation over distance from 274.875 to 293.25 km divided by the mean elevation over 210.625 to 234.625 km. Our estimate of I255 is 1.1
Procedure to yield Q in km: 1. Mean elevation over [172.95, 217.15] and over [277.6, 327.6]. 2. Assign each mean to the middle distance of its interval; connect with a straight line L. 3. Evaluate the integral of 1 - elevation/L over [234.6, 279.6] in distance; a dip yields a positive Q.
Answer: 0.9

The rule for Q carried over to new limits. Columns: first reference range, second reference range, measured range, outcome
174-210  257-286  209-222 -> 0.52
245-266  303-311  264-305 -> 0.10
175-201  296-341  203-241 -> 1.74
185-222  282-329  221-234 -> 0.35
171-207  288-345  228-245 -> 0.89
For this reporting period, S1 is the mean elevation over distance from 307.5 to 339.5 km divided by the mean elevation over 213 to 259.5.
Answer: 1.1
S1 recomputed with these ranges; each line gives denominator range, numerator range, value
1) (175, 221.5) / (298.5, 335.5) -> 1.09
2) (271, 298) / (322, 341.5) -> 1.03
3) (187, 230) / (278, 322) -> 1.07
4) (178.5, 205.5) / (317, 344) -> 1.08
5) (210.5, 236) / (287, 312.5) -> 1.09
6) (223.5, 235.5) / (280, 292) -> 1.05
